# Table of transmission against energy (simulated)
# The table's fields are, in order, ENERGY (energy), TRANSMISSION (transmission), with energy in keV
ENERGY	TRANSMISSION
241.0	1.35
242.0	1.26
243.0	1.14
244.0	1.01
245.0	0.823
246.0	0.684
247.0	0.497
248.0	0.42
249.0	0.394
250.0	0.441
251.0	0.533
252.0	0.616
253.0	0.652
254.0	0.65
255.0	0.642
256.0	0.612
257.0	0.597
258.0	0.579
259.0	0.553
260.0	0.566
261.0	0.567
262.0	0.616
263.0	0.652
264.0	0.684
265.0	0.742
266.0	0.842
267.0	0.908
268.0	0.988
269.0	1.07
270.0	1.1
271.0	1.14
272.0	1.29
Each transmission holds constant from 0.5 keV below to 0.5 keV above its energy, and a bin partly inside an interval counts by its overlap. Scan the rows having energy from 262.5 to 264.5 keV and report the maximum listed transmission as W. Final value 0.684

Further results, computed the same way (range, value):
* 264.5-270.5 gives 1.1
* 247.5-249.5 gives 0.42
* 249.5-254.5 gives 0.652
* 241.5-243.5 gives 1.26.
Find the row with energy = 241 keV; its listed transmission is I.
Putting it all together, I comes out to 1.35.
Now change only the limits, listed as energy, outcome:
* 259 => 0.553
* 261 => 0.567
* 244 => 1.01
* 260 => 0.566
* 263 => 0.652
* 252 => 0.616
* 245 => 0.823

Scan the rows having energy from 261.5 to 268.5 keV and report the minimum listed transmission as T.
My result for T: 0.616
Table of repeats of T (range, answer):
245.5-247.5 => 0.497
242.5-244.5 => 1.01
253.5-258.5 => 0.579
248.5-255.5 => 0.394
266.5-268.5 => 0.908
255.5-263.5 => 0.553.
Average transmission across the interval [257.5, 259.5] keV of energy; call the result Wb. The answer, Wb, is 0.566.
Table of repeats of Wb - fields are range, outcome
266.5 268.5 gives 0.948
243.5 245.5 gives 0.916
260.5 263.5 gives 0.612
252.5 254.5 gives 0.651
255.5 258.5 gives 0.596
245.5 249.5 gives 0.499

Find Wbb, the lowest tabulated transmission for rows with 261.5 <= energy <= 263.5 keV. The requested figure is 0.616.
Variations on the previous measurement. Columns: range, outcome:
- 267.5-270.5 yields 0.988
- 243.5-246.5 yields 0.684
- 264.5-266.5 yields 0.742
